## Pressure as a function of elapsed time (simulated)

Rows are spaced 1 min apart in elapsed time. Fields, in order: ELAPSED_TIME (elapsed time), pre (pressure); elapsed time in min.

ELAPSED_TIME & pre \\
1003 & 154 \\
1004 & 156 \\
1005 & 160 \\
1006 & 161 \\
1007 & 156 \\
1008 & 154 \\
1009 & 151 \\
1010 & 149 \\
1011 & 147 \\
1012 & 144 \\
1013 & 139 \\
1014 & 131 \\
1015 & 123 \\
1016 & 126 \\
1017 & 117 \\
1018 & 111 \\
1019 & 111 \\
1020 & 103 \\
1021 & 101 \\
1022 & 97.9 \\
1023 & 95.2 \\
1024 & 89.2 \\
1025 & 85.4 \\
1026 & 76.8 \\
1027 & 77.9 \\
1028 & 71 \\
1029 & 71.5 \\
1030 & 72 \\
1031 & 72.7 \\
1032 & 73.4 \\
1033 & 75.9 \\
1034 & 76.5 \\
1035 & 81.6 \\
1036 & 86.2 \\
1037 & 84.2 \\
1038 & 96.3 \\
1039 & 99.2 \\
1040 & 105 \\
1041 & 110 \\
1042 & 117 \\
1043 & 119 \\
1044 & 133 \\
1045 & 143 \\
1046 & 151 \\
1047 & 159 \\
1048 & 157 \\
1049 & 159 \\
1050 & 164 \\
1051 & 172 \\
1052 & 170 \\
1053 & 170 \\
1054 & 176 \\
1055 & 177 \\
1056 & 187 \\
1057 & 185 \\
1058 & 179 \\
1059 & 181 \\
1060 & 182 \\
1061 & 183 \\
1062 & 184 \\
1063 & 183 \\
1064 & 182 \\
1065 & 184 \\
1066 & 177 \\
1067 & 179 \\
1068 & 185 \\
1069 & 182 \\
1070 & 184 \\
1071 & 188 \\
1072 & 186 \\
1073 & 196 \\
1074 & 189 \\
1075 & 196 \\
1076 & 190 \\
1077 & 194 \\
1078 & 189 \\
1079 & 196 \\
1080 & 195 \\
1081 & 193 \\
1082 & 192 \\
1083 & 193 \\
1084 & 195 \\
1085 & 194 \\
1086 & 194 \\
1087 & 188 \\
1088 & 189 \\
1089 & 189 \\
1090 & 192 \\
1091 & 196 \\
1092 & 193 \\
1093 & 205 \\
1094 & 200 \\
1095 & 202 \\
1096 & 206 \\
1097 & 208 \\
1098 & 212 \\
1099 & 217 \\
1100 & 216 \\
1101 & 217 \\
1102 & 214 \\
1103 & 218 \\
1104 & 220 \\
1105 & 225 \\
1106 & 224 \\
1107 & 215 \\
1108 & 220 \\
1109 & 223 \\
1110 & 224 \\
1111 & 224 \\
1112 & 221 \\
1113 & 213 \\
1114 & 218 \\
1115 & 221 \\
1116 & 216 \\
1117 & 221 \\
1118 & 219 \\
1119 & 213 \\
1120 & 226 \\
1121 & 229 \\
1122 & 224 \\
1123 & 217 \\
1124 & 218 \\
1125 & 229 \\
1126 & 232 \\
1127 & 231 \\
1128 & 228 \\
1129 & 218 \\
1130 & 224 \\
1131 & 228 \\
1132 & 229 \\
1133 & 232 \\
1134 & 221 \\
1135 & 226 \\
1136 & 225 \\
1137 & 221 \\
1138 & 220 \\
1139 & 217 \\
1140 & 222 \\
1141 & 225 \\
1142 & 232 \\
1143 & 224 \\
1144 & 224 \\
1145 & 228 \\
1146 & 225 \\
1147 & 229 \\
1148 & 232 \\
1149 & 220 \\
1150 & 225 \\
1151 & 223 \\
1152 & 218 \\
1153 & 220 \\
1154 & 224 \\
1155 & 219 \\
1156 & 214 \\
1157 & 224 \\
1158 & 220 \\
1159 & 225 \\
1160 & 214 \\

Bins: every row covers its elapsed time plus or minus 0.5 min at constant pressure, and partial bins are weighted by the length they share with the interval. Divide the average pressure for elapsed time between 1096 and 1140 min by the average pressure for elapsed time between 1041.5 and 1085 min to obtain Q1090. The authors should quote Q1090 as 1.3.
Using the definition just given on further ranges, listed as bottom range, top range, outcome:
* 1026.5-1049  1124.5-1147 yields 2.20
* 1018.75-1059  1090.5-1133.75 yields 1.83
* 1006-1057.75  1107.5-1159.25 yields 1.83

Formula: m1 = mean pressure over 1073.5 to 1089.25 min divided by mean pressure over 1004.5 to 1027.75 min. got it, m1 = 1.6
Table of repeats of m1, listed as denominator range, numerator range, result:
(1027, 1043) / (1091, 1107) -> 2.43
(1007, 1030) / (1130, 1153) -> 2.00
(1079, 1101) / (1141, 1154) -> 1.13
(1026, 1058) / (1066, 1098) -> 1.57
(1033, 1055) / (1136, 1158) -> 1.72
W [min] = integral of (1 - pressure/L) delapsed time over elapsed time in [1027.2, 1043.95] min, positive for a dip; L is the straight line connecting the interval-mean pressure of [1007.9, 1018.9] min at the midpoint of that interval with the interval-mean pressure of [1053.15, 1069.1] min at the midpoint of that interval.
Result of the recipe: 7.2 min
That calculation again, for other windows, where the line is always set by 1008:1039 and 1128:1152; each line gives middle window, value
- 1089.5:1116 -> -3.98 min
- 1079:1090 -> -1.73 min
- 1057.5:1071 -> -3.47 min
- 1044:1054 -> -2.40 min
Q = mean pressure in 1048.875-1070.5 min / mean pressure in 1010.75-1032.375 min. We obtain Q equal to 1.8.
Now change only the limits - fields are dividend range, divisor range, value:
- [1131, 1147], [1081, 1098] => 1.15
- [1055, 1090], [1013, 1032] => 1.94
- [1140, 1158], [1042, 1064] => 1.34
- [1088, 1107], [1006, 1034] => 1.92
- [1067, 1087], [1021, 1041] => 2.25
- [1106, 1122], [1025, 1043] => 2.56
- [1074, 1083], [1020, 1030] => 2.26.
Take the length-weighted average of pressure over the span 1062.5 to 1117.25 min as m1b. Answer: 201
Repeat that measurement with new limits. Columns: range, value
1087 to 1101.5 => 202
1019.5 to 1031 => 85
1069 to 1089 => 191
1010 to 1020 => 128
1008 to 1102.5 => 155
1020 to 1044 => 89.7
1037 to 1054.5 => 140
